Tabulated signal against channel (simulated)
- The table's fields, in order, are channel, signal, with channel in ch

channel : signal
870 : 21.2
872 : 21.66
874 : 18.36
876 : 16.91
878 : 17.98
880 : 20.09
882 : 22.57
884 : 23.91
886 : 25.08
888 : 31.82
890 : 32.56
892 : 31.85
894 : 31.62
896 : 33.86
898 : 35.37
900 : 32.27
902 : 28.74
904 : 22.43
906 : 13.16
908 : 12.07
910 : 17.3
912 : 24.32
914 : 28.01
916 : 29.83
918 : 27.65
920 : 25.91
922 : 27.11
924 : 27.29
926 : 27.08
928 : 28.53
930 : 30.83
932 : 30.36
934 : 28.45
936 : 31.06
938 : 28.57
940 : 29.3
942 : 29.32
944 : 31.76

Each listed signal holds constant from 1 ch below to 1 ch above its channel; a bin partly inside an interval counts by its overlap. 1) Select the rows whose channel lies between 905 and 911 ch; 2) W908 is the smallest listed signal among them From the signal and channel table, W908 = 12.07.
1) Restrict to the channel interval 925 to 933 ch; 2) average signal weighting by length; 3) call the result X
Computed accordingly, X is 29.2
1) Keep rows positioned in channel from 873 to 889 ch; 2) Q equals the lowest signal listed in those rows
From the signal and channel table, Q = 16.91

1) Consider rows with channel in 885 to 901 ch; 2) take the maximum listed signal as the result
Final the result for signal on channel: 35.37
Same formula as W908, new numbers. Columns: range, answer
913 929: 25.91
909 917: 17.3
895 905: 22.43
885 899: 25.08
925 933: 27.08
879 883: 20.09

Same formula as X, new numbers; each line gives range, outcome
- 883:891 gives 28.3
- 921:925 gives 27.2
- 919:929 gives 27.2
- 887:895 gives 32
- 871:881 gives 19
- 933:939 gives 29.4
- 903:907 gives 17.8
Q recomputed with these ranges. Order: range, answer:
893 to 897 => 31.62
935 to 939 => 28.57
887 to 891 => 31.82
